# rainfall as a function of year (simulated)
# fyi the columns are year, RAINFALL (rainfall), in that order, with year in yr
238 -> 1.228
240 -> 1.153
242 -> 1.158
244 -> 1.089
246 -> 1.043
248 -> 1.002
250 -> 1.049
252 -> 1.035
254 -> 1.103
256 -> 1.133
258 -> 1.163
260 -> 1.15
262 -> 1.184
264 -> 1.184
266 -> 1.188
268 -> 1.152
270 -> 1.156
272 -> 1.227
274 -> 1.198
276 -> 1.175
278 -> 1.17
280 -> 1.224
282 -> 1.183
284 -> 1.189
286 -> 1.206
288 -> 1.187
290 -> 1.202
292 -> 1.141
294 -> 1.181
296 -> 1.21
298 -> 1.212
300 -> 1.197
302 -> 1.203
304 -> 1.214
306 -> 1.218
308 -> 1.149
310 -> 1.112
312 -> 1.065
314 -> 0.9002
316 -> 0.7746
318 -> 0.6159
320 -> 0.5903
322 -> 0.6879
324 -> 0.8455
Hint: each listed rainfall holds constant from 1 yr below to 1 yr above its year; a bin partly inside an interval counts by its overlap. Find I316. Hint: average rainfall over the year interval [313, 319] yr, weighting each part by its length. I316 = 0.764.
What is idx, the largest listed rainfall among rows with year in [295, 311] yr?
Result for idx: 1.218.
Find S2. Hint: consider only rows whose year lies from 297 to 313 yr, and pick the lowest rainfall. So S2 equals 1.065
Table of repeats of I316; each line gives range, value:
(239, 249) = 1.09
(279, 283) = 1.2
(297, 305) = 1.21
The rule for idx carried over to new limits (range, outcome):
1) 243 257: 1.133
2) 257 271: 1.188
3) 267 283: 1.227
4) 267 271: 1.156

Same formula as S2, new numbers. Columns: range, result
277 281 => 1.17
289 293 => 1.141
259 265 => 1.15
